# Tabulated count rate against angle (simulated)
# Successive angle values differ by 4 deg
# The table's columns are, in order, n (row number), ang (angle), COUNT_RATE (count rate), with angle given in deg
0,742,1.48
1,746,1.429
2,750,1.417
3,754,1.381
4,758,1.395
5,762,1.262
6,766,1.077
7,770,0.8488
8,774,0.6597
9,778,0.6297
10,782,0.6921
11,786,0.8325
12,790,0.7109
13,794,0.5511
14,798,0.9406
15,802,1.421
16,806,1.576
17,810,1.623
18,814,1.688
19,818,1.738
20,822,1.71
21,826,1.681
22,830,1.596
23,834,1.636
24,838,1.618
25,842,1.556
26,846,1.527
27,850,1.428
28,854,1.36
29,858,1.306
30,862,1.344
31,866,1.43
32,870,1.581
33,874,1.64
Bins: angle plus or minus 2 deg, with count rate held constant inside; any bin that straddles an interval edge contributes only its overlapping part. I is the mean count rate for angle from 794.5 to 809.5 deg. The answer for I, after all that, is 1.27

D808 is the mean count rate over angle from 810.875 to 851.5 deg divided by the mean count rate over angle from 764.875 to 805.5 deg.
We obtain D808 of 1.89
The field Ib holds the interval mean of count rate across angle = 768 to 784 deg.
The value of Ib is 0.708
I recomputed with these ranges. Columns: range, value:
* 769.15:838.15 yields 1.23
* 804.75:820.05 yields 1.66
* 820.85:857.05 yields 1.56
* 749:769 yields 1.28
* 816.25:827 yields 1.71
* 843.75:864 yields 1.4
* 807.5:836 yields 1.67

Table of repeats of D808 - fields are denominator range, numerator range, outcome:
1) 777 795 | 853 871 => 2.01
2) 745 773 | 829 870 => 1.20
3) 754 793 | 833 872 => 1.61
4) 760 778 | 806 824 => 1.81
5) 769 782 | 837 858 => 2.11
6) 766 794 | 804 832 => 2.24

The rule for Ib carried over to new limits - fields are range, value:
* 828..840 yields 1.62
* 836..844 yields 1.59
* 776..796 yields 0.683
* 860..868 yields 1.39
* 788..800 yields 0.734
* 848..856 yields 1.39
